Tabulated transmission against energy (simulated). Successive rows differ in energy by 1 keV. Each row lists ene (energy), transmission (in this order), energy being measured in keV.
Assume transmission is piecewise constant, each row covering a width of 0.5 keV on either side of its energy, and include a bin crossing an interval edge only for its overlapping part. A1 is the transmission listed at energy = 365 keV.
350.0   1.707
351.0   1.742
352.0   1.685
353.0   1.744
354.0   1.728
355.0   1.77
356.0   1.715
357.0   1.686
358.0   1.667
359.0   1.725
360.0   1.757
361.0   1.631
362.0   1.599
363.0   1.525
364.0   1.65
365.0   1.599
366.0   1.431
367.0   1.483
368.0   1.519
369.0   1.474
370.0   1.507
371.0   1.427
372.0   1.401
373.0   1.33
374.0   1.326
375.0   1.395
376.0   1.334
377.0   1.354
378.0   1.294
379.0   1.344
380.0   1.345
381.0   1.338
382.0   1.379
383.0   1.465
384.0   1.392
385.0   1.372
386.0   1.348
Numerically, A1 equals 1.599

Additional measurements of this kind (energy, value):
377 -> 1.354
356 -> 1.715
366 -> 1.431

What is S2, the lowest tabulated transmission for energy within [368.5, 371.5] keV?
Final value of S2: 1.427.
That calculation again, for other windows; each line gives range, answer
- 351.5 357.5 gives 1.685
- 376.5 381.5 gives 1.294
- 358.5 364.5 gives 1.525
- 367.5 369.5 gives 1.474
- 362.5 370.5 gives 1.431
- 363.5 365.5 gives 1.599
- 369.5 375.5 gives 1.326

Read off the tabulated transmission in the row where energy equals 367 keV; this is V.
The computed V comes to 1.483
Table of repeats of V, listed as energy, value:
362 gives 1.599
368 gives 1.519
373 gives 1.33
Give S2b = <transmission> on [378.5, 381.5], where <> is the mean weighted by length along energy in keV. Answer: 1.34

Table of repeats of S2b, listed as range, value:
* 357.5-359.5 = 1.7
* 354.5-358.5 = 1.71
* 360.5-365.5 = 1.6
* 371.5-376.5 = 1.36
